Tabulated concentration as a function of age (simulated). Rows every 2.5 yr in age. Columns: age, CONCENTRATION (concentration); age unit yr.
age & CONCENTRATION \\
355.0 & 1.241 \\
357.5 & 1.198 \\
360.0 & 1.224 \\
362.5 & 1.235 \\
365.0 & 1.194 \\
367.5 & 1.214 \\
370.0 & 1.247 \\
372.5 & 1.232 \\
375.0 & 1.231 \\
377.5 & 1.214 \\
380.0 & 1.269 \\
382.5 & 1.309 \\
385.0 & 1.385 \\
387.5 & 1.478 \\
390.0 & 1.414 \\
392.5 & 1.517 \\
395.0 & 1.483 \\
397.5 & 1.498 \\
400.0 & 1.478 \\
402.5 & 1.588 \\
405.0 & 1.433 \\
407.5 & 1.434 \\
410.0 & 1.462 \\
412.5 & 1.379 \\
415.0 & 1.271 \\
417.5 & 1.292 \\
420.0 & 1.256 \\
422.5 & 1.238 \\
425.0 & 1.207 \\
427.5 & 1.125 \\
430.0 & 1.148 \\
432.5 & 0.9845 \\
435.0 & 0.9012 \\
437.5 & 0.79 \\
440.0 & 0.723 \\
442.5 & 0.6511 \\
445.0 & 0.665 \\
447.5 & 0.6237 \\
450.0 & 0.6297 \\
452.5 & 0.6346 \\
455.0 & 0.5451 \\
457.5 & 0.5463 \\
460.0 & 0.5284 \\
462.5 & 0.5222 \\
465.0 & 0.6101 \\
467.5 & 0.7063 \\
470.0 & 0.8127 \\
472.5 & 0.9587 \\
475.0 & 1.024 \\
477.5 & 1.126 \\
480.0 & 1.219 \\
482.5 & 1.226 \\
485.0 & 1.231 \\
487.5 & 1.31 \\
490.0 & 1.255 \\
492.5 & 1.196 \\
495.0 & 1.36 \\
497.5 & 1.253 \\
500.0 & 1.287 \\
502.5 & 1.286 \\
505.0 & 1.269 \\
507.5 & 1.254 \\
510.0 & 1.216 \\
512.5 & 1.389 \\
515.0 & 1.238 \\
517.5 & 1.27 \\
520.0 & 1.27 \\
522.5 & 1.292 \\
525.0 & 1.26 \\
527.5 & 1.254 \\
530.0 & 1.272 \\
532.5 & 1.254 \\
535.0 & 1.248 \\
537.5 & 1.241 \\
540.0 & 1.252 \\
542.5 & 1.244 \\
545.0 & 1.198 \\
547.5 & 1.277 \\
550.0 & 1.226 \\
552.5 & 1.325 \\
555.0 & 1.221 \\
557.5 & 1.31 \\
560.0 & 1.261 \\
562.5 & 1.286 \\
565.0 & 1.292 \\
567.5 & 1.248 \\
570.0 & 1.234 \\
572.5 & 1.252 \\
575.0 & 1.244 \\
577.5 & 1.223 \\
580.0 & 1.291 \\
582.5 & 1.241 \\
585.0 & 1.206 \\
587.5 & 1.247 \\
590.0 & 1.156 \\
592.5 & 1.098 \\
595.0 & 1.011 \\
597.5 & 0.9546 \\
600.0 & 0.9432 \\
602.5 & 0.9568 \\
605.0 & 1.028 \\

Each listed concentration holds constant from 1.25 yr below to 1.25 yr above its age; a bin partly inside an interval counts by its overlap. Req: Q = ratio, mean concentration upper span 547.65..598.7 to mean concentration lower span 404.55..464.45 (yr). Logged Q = 1.29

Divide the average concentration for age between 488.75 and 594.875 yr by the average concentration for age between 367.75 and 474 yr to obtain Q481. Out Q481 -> 1.2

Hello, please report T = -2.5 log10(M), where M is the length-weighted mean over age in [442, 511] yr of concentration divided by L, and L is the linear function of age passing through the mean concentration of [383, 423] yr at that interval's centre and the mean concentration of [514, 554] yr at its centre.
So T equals 0.34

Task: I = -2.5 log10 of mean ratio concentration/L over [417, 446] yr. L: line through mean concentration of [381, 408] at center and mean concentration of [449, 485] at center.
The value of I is 0.15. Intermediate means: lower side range 1.45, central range 0.994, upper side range 0.808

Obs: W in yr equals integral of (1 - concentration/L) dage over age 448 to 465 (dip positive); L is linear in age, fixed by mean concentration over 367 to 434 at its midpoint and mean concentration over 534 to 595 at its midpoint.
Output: 9.5 yr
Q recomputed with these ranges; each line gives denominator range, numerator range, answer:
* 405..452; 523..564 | 1.20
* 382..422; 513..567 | 0.89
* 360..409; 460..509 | 0.80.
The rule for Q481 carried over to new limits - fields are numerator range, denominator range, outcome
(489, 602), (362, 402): 0.92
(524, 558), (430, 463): 1.81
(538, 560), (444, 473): 1.96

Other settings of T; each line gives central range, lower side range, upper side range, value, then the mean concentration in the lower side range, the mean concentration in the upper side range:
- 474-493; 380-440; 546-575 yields 0.069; 1.29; 1.26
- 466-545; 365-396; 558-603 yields 0.024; 1.33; 1.18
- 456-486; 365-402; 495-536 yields 0.434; 1.35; 1.27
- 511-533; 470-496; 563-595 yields -0.076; 1.17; 1.22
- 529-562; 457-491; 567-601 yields -0.157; 0.94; 1.17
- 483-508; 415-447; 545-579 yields -0.128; 1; 1.26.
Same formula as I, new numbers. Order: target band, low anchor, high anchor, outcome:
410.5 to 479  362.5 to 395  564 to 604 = 0.38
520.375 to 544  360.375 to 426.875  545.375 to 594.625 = 0.00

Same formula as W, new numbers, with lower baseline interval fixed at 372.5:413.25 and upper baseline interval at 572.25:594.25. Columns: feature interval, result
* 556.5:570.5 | -0.5 yr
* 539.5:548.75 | 0.1 yr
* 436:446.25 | 4.9 yr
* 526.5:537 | 0.1 yr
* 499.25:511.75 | 0.2 yr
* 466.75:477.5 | 3.3 yr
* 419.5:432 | 1.8 yr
